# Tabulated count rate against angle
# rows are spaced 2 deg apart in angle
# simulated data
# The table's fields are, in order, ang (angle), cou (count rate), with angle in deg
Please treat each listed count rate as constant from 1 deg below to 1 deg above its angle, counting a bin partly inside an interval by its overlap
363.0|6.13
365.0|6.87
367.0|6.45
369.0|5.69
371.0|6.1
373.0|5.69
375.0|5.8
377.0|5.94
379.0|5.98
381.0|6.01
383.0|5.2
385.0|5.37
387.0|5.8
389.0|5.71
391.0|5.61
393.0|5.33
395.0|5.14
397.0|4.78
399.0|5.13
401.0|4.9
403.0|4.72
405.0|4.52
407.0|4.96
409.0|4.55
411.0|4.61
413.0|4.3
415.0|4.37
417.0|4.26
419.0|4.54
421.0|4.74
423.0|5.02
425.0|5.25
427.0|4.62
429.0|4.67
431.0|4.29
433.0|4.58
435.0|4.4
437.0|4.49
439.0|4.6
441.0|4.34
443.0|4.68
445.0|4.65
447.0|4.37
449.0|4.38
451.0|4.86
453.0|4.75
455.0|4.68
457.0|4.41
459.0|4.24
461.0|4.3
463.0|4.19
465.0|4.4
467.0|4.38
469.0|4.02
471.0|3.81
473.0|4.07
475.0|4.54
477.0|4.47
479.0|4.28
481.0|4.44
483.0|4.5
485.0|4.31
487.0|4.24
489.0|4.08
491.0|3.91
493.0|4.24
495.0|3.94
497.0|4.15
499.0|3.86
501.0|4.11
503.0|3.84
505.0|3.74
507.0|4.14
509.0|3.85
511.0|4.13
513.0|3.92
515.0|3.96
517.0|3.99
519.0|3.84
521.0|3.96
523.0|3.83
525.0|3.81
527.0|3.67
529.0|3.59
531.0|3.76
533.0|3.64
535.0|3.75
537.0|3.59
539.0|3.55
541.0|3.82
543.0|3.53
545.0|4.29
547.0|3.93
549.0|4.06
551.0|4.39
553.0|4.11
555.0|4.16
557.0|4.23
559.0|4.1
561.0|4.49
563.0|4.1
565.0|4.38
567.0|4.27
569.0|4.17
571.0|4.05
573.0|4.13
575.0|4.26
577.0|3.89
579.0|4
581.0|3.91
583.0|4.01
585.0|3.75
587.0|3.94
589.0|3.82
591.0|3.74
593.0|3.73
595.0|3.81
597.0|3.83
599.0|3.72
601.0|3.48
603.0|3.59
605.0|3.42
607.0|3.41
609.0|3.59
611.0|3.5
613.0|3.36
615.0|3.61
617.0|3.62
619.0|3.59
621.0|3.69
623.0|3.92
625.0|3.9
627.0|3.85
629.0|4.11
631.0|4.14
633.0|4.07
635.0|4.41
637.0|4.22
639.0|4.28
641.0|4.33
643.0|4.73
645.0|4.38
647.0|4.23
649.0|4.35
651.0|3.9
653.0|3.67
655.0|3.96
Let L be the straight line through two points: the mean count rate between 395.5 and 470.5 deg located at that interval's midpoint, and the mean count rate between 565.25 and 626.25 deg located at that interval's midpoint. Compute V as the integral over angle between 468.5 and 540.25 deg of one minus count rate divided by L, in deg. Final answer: 4.2 deg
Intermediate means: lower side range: 4.57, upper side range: 3.8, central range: 3.99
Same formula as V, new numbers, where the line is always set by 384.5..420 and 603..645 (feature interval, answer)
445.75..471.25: 1.5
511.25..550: 4.5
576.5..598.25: 1.1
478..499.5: 1.6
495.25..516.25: 2.2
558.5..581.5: -0.1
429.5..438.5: 0.6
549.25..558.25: 0.0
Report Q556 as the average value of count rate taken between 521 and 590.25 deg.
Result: 3.97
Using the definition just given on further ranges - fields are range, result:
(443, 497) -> 4.33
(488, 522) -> 3.98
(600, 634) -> 3.7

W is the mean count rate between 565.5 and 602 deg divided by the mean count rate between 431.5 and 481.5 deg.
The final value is 0.9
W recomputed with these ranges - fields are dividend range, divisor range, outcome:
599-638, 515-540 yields 1.00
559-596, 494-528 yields 1.03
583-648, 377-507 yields 0.84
